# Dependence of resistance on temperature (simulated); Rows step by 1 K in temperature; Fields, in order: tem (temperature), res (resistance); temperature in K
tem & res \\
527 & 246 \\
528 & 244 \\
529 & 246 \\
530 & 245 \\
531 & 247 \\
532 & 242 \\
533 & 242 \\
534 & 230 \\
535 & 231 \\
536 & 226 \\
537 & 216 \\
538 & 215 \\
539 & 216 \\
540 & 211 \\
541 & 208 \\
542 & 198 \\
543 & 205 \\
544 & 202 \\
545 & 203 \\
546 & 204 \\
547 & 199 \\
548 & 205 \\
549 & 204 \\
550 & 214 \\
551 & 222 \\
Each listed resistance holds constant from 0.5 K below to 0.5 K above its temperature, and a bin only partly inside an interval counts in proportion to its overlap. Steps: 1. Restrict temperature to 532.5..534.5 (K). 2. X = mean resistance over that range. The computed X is 236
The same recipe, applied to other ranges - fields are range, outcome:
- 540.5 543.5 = 204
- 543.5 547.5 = 202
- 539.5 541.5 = 210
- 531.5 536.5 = 234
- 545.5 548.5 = 203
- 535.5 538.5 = 219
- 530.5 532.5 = 244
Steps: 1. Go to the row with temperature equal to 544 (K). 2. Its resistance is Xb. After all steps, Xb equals 202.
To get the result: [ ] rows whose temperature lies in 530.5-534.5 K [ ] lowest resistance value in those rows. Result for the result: 230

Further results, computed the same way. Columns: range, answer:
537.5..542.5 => 198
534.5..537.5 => 216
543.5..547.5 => 199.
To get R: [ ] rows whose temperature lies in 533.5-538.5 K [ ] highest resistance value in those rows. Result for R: 231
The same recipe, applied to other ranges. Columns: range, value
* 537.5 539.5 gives 216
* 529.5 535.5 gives 247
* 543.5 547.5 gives 204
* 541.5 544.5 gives 205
